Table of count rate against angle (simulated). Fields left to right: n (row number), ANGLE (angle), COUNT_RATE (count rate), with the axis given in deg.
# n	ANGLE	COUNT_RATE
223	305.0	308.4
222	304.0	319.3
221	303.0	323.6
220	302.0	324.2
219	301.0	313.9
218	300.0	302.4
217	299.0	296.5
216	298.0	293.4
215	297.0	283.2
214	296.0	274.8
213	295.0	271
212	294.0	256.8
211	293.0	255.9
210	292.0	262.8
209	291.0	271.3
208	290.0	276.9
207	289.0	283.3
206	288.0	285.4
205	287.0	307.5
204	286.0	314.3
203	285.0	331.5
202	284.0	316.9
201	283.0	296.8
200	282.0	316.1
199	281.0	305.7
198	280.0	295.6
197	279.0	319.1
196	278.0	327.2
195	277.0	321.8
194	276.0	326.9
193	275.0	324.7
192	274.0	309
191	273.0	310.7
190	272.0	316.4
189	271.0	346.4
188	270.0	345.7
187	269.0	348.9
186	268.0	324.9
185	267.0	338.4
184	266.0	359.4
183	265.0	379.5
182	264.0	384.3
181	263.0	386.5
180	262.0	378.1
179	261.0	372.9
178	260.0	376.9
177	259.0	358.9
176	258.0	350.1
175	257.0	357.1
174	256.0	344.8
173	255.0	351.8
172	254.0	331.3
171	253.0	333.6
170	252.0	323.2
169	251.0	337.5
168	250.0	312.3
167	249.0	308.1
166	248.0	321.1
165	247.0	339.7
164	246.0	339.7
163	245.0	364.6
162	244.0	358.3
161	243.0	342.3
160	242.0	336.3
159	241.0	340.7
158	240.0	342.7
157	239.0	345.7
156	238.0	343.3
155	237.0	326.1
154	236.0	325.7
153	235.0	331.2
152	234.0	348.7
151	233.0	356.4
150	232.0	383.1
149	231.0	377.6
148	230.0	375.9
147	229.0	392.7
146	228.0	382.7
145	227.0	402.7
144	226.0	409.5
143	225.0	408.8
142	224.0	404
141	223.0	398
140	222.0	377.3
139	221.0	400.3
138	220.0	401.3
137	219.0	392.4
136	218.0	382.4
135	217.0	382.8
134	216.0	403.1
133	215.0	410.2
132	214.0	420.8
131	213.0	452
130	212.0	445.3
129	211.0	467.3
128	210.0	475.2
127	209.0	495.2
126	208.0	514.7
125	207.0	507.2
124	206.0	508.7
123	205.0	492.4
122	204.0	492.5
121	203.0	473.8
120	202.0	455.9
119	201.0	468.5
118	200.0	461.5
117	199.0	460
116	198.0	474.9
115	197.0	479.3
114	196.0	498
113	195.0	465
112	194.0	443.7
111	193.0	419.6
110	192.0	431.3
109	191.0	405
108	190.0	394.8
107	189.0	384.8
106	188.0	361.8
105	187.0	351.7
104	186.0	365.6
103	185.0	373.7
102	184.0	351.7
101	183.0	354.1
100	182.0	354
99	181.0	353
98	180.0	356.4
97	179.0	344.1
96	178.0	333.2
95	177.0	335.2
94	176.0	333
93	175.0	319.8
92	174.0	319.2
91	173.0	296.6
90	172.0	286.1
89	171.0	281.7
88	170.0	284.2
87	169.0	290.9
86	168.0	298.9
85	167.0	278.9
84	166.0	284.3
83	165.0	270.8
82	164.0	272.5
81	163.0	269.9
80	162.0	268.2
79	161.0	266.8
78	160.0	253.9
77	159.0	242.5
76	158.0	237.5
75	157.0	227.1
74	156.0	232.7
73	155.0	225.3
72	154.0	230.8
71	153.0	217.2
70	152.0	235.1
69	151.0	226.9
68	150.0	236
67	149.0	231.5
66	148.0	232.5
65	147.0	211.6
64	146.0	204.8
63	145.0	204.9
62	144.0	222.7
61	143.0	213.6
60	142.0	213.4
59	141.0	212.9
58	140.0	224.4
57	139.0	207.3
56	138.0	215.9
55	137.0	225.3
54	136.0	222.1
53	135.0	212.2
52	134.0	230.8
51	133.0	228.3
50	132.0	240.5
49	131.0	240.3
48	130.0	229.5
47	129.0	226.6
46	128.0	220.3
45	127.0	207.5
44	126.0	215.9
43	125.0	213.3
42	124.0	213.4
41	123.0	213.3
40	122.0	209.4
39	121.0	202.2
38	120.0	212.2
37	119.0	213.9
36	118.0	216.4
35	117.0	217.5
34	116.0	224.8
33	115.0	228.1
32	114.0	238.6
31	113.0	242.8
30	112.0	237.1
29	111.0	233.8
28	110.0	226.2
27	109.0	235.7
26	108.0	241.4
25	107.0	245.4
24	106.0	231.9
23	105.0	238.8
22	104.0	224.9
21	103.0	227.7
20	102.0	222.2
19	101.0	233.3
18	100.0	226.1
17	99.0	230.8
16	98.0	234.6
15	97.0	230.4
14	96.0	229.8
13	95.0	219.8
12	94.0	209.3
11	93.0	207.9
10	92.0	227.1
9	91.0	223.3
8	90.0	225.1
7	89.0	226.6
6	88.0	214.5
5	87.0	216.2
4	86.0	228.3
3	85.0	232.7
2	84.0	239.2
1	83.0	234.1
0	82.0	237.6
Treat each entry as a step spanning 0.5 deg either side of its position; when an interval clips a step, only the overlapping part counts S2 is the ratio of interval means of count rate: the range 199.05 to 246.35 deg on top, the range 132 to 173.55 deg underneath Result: 1.7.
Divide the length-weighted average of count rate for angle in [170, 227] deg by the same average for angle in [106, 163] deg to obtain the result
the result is 1.8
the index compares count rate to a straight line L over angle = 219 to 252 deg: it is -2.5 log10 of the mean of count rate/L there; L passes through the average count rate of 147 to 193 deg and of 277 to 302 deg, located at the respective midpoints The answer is -0.21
